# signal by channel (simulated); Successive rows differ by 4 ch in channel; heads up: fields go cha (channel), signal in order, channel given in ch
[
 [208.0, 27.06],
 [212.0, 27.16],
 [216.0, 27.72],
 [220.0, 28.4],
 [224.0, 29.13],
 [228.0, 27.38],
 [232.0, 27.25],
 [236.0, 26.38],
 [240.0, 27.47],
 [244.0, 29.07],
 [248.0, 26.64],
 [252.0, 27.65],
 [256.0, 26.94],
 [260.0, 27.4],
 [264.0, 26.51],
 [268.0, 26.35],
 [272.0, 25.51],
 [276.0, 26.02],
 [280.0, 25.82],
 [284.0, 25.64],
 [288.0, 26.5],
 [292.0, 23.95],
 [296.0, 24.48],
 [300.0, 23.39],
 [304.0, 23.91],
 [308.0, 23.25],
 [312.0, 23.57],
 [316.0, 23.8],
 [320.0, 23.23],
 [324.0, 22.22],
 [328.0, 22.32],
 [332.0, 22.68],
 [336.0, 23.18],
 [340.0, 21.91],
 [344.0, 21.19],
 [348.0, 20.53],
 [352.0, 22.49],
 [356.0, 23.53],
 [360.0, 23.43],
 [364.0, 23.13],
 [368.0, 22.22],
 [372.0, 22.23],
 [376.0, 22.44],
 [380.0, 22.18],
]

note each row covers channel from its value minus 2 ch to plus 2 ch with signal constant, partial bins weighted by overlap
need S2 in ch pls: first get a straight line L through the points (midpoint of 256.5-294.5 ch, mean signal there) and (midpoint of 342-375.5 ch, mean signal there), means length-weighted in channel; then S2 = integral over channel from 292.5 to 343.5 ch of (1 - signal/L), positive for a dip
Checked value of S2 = 2.1 ch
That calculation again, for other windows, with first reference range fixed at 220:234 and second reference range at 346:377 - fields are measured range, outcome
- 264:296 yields 0.2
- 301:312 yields 0.5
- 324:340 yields 0.8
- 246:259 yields -0.1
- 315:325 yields 0.5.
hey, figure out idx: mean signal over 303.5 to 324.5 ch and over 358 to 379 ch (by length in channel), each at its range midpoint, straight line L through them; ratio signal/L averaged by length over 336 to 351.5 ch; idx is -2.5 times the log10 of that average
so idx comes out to 0.068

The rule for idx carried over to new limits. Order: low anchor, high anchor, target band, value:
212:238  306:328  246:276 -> -0.032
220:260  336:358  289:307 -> 0.024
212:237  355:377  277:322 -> 0.034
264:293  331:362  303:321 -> 0.025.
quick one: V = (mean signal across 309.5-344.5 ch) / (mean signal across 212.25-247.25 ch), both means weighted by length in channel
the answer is 0.8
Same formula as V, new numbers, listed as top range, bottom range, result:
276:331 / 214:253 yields 0.87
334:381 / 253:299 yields 0.86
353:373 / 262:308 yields 0.91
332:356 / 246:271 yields 0.82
